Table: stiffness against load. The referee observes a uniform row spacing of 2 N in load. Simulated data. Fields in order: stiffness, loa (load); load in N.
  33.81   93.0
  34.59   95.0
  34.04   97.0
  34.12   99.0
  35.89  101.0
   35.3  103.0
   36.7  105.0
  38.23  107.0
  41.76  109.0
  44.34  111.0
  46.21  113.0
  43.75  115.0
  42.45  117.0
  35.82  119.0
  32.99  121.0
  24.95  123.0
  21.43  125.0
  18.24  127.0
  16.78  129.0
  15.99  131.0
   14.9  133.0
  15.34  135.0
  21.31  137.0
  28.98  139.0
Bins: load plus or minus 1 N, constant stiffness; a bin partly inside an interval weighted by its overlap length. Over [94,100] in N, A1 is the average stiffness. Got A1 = 34.2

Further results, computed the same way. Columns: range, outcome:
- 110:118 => 44.2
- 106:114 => 42.6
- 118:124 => 31.3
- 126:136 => 16.2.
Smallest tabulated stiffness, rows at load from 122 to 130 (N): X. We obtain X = 16.78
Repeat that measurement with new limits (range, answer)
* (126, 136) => 14.9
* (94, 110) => 34.04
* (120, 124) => 24.95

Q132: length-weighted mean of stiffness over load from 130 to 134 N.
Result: 15.4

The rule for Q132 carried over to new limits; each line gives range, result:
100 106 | 36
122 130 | 20.4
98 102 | 35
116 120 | 39.1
